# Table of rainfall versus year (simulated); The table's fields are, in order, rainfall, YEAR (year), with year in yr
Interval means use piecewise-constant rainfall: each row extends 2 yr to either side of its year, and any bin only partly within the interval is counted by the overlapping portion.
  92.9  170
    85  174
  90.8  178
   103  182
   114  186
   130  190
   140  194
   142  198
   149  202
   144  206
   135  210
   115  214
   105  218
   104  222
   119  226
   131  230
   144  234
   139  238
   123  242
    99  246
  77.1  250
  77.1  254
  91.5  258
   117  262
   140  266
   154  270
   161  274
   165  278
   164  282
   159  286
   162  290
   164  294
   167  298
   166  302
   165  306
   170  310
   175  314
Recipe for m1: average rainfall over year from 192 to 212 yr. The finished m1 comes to 142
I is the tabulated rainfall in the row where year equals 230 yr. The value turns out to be 131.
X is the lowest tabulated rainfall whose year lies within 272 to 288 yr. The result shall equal 159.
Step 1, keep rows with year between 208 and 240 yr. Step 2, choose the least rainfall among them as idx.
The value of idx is 104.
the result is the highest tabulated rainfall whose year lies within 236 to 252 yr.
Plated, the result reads 139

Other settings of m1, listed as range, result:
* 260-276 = 143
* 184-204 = 135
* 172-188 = 98.2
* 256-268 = 116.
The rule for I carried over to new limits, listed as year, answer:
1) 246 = 99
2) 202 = 149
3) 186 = 114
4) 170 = 92.9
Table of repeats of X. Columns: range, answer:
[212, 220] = 105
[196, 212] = 135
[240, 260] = 77.1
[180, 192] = 103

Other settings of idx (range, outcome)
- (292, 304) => 164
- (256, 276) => 91.5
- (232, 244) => 123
